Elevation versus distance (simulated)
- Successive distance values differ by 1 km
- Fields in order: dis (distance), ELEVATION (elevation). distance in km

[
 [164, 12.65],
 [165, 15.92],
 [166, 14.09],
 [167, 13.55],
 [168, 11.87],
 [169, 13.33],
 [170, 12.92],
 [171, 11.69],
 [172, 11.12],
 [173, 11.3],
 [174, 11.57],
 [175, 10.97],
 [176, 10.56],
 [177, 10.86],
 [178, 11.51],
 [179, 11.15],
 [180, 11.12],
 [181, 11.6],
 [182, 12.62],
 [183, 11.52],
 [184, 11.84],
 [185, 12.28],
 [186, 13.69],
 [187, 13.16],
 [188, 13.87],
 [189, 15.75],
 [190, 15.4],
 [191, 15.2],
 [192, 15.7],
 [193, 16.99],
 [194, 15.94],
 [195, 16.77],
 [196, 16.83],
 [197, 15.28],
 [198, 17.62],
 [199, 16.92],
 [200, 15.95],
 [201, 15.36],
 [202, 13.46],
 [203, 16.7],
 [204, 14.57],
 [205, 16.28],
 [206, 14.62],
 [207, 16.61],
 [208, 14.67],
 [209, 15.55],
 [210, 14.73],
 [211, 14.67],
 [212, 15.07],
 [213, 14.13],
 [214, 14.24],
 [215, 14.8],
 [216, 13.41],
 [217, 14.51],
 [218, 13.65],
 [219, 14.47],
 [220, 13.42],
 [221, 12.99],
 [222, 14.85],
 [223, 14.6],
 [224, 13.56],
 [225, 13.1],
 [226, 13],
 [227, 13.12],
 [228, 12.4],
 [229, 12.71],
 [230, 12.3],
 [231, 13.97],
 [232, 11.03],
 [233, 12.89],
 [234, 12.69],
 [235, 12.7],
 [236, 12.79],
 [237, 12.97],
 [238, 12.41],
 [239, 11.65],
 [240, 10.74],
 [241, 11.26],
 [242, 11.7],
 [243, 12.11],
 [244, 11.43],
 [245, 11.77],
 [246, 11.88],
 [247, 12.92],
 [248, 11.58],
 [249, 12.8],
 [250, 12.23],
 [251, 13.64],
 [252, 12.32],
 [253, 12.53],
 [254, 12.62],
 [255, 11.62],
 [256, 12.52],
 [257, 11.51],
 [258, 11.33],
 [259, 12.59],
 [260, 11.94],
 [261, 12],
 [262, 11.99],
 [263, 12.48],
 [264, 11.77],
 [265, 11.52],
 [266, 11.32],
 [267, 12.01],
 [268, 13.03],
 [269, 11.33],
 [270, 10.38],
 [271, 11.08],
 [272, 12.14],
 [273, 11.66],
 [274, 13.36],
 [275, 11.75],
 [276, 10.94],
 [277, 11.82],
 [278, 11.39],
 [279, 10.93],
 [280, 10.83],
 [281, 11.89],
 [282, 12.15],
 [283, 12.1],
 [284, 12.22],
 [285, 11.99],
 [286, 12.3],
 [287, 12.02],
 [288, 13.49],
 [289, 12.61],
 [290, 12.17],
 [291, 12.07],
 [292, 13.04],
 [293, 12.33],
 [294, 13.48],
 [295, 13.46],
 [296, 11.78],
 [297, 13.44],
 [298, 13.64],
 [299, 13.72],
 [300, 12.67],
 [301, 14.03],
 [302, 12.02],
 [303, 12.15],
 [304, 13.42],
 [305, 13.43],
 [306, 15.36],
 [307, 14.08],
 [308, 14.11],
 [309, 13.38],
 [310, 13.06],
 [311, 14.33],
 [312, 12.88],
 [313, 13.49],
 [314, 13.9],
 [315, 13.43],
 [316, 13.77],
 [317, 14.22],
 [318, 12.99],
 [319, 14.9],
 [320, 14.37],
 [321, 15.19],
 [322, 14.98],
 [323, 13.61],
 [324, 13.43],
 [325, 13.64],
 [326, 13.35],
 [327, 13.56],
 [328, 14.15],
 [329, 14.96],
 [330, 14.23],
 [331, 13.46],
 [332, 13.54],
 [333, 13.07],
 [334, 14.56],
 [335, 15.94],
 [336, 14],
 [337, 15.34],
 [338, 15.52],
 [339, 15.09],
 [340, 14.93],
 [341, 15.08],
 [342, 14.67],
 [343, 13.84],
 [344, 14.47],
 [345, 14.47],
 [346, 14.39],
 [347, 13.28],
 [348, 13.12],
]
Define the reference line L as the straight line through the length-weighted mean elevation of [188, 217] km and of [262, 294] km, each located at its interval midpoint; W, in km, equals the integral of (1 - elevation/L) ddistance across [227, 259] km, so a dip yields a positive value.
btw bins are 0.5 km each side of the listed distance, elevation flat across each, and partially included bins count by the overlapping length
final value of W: 3.1 km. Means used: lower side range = 15.4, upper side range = 12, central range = 12.2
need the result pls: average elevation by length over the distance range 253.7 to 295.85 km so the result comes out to 12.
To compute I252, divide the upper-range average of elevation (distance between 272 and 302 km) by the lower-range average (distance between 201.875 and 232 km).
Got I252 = 0.9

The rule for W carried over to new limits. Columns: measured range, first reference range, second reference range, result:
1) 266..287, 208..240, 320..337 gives 3.1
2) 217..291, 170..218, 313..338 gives 9.3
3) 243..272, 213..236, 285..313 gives 2.7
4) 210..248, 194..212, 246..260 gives 2.5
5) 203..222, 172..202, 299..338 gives -1.2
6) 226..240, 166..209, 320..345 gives 1.5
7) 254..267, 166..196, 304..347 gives 1.7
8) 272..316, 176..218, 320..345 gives 5.0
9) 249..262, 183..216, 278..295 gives 1.0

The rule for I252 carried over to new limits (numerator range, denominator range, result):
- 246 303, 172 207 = 0.87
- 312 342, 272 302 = 1.15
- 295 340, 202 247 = 1.03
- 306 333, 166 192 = 1.11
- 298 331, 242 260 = 1.13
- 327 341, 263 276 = 1.23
